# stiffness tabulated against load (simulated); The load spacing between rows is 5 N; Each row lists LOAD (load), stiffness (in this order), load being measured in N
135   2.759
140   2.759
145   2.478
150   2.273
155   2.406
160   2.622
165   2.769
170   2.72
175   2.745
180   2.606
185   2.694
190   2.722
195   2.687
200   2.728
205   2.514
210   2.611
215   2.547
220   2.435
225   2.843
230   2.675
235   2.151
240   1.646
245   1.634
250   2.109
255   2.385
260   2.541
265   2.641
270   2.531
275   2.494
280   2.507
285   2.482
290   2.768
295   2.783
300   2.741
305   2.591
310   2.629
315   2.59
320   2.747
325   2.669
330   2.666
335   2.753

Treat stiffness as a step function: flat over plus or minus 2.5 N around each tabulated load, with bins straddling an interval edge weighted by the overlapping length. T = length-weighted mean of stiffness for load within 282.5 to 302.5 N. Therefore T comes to 2.69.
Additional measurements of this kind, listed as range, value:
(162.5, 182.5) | 2.71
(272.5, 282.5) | 2.5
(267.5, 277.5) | 2.51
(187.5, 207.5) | 2.66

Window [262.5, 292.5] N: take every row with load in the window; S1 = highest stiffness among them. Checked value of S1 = 2.768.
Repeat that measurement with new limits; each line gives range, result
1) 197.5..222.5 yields 2.728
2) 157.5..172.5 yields 2.769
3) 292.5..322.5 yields 2.783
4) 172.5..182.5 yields 2.745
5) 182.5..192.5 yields 2.722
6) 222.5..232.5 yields 2.843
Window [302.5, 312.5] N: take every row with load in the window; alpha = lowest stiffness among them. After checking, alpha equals 2.591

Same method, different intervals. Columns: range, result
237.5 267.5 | 1.634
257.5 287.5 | 2.482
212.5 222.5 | 2.435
